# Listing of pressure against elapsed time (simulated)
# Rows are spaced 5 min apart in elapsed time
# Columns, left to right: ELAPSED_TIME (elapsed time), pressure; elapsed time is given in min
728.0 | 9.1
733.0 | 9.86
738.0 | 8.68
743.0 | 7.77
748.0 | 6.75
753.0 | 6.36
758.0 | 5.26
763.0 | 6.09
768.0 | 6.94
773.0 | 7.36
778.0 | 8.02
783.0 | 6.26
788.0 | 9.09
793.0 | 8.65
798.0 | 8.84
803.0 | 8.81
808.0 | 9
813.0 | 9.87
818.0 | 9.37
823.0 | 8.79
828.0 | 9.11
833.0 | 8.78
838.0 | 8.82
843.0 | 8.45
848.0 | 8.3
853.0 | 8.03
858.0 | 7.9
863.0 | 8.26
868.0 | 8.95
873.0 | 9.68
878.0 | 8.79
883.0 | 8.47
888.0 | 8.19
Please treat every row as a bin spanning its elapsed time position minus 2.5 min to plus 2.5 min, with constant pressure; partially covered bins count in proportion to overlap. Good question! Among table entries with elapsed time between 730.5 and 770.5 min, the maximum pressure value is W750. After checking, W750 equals 9.86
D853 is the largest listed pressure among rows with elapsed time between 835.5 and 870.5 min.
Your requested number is 8.95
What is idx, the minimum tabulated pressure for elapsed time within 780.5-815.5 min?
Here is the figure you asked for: 6.26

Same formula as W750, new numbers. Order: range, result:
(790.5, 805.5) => 8.84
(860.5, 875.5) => 9.68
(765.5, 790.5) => 9.09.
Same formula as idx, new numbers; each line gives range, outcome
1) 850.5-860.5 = 7.9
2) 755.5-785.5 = 5.26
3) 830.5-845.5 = 8.45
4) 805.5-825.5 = 8.79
